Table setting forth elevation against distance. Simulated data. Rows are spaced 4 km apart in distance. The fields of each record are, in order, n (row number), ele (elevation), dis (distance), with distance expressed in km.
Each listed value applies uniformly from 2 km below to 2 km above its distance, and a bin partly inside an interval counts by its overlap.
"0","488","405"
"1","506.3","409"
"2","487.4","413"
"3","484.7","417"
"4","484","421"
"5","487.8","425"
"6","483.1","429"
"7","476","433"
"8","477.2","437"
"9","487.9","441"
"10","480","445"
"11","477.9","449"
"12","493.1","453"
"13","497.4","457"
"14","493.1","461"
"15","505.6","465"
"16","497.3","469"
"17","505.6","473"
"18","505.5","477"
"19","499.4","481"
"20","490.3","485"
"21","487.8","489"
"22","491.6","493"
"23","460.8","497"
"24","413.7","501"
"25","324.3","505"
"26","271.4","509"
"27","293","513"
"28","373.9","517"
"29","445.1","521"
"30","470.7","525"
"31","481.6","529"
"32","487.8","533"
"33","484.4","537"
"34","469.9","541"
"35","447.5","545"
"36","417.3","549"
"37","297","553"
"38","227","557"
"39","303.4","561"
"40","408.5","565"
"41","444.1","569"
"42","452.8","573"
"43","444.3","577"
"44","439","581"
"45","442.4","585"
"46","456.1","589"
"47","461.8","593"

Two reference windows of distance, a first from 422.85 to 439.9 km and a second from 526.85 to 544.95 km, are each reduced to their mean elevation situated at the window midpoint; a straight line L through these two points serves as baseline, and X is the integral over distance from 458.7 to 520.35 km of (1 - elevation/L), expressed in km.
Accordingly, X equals 4.88 km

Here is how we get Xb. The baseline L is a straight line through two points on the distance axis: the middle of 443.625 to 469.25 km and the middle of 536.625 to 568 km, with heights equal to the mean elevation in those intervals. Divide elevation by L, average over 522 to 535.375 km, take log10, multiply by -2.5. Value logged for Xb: -0.18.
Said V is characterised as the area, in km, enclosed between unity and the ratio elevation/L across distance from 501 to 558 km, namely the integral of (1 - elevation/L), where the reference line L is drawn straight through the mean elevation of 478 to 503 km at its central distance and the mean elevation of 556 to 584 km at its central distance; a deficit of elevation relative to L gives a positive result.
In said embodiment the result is 5.2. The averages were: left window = 475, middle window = 396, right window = 396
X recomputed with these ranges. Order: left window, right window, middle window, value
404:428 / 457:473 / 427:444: 0.4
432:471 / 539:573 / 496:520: 4.2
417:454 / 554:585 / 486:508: 0.5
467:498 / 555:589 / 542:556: 1.4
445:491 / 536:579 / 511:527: 1.6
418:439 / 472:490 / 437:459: 0.1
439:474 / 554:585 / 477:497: -1.1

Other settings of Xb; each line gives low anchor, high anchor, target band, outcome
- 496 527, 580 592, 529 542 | -0.20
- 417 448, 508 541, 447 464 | -0.06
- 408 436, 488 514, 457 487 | -0.17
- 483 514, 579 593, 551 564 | 0.46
